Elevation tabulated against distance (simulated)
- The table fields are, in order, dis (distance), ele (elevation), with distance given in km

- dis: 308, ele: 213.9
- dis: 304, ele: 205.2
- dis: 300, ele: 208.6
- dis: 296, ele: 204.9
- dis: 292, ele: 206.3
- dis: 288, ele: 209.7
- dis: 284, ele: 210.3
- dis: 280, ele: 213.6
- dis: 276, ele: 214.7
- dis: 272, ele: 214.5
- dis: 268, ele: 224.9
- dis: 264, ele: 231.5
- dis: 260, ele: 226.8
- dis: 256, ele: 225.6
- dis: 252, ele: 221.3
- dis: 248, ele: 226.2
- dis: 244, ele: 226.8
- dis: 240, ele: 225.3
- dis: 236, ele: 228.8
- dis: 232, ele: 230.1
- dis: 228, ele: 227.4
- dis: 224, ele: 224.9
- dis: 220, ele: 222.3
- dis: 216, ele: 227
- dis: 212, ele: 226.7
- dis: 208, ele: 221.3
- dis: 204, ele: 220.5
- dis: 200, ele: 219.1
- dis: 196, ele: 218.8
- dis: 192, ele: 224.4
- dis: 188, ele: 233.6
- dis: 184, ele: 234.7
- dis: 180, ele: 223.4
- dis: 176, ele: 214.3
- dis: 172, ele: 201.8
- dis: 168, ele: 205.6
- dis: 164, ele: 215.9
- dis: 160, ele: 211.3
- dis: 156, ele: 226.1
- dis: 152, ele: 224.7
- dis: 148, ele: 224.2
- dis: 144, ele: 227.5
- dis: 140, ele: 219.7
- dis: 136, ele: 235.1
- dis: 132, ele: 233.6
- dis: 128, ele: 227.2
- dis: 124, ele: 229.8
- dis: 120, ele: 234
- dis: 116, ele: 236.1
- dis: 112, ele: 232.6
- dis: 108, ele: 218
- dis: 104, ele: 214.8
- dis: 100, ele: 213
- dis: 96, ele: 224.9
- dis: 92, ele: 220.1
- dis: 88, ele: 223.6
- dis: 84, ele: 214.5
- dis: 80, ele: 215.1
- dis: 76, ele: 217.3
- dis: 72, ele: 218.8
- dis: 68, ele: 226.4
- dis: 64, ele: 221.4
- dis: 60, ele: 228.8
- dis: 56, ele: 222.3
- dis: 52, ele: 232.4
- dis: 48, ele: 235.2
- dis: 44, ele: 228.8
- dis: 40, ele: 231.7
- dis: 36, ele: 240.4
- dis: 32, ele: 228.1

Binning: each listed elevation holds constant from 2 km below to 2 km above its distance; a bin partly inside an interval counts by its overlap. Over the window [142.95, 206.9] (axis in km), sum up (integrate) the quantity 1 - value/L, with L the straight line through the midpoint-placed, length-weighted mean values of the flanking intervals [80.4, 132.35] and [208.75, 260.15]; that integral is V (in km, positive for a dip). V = 1.4 km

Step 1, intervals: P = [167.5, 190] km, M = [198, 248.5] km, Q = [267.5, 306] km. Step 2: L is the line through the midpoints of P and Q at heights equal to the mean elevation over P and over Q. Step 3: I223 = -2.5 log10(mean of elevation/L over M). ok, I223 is -0.04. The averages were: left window 220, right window 211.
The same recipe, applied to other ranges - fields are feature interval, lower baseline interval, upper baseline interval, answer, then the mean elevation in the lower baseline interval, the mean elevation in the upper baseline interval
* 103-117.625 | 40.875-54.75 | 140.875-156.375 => 0.008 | 232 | 225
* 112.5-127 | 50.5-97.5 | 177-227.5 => -0.047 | 222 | 225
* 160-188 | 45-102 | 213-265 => 0.039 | 223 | 226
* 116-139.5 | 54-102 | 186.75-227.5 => -0.047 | 221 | 224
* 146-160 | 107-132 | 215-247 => 0.030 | 230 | 227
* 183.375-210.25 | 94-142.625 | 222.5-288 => 0.002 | 227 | 223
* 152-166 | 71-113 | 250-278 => 0.009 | 219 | 223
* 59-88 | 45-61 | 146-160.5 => 0.039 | 230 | 223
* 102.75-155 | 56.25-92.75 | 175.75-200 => -0.023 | 221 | 225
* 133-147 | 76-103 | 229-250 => -0.030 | 218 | 227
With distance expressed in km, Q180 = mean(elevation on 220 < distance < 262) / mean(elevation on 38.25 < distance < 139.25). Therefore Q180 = 1.00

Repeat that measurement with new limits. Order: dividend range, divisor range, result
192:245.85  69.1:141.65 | 1.00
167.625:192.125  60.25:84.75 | 1.00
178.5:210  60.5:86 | 1.02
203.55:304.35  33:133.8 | 0.98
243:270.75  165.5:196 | 1.03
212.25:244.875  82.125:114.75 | 1.03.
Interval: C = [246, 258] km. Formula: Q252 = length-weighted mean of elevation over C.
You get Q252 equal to 224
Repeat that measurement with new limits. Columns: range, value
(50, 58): 227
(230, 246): 228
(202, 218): 224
